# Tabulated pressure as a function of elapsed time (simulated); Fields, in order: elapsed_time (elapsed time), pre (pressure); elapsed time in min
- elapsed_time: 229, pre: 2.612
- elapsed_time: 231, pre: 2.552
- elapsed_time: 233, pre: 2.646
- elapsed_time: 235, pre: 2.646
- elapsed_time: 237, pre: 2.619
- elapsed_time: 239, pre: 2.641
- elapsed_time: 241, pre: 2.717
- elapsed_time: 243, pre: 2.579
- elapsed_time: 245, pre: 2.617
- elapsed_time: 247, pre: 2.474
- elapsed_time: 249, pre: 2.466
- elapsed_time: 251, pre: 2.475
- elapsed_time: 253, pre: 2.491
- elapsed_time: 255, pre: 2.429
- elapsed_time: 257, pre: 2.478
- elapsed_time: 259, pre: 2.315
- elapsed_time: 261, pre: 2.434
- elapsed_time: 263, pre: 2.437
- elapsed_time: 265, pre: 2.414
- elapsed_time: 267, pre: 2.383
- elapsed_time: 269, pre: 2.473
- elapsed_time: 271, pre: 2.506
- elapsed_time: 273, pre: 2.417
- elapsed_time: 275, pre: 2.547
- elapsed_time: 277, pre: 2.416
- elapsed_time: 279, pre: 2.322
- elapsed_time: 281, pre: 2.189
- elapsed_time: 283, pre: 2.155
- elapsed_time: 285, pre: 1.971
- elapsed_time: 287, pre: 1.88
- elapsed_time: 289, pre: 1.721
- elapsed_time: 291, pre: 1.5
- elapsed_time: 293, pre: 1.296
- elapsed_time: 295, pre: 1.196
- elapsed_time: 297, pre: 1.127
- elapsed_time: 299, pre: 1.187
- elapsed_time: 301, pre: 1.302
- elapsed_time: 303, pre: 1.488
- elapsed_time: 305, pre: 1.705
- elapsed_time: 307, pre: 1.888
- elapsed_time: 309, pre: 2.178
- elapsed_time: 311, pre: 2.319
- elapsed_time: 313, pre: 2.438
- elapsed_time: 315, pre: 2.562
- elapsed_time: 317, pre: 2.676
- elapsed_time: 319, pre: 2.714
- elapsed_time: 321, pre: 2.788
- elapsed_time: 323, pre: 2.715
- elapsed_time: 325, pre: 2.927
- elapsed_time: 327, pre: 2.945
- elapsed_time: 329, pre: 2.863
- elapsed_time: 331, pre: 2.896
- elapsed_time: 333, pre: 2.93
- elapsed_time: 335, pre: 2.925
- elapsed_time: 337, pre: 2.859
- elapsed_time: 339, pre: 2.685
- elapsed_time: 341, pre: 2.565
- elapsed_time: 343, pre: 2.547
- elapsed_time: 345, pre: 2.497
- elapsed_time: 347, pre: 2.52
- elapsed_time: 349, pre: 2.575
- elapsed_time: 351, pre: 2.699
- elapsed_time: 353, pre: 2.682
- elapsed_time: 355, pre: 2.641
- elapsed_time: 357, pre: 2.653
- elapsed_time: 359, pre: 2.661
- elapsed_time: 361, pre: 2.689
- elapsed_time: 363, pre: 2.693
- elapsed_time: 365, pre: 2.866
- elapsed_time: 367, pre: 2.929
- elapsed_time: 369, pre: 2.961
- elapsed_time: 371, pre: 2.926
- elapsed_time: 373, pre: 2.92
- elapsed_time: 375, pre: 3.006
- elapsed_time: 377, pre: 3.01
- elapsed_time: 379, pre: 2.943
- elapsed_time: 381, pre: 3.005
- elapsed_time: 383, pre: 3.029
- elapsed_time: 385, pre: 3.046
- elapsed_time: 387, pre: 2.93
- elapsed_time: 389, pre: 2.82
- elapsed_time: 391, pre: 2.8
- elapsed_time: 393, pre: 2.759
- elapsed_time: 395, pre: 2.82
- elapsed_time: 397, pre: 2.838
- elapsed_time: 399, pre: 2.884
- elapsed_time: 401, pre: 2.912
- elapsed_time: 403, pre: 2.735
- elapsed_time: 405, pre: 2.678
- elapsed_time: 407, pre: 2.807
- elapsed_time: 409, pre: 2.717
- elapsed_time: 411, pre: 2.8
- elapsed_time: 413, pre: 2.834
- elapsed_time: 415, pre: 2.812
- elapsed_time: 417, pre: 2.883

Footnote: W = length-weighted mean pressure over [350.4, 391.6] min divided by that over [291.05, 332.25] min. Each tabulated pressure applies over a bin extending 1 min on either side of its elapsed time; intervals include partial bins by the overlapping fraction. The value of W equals 1.33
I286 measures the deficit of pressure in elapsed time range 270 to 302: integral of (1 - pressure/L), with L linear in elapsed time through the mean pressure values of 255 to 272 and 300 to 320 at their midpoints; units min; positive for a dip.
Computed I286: 6.12 min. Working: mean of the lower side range 2.43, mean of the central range 1.86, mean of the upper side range 2.13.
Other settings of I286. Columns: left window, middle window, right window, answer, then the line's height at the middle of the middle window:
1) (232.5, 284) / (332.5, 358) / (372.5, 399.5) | 0.94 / 2.77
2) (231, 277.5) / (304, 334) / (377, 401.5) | 1.45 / 2.7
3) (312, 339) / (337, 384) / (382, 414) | 0.65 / 2.81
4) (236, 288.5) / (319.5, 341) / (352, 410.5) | -1.47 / 2.66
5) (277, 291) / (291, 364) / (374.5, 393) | 2.09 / 2.43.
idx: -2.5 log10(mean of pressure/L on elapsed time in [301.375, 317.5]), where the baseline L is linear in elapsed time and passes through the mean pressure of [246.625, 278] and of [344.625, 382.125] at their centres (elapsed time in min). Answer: 0.23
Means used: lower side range 2.45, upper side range 2.79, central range 2.11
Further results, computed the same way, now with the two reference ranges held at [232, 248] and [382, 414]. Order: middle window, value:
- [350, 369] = 0.019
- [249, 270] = 0.090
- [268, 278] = 0.081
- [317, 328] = -0.028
